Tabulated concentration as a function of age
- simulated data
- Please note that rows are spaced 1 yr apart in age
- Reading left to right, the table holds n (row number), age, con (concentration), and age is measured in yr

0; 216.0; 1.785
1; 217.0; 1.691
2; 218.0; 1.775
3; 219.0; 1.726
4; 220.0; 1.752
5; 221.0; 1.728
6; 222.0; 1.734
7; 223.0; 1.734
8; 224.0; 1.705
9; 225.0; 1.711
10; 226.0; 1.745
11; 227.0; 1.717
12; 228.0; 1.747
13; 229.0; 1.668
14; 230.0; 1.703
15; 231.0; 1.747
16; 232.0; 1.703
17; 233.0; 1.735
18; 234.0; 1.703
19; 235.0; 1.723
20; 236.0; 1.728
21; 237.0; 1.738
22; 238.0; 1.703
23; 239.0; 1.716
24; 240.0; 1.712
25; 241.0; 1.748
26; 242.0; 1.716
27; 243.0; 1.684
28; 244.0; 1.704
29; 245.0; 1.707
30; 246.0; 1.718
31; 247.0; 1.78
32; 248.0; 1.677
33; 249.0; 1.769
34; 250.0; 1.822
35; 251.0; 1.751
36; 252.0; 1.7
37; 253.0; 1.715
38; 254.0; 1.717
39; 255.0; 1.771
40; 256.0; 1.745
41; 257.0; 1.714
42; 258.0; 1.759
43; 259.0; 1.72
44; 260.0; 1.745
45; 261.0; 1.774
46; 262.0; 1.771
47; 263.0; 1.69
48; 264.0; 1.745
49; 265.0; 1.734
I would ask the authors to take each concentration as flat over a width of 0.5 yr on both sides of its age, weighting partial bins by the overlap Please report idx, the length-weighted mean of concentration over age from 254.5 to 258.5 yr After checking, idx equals 1.75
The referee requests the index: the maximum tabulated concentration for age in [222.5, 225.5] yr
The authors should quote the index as 1.734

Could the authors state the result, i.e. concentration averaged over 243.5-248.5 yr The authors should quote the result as 1.72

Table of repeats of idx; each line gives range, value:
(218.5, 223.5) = 1.73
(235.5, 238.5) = 1.72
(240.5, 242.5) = 1.73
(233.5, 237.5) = 1.72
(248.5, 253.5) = 1.75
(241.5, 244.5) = 1.7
